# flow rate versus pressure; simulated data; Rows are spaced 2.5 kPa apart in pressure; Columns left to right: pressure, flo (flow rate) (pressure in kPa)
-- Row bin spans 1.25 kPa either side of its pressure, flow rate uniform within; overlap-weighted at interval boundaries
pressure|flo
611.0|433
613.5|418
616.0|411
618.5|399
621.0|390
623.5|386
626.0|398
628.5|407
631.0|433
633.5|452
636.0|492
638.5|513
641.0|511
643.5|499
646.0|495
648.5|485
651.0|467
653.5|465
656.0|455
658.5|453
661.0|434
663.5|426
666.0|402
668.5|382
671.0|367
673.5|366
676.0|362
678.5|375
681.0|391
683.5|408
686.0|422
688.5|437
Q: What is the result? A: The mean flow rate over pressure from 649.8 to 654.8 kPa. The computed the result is 466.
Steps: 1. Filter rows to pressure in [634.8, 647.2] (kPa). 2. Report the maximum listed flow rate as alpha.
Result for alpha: 513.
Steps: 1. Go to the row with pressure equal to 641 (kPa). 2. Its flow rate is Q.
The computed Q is 511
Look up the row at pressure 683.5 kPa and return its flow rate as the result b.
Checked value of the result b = 408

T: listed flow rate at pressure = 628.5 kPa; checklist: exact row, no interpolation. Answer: 407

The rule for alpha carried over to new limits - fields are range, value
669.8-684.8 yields 408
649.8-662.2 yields 467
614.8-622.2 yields 411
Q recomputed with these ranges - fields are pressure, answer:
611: 433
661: 434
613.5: 418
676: 362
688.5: 437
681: 391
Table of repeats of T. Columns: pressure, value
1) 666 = 402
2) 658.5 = 453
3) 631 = 433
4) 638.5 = 513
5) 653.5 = 465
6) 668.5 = 382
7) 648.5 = 485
